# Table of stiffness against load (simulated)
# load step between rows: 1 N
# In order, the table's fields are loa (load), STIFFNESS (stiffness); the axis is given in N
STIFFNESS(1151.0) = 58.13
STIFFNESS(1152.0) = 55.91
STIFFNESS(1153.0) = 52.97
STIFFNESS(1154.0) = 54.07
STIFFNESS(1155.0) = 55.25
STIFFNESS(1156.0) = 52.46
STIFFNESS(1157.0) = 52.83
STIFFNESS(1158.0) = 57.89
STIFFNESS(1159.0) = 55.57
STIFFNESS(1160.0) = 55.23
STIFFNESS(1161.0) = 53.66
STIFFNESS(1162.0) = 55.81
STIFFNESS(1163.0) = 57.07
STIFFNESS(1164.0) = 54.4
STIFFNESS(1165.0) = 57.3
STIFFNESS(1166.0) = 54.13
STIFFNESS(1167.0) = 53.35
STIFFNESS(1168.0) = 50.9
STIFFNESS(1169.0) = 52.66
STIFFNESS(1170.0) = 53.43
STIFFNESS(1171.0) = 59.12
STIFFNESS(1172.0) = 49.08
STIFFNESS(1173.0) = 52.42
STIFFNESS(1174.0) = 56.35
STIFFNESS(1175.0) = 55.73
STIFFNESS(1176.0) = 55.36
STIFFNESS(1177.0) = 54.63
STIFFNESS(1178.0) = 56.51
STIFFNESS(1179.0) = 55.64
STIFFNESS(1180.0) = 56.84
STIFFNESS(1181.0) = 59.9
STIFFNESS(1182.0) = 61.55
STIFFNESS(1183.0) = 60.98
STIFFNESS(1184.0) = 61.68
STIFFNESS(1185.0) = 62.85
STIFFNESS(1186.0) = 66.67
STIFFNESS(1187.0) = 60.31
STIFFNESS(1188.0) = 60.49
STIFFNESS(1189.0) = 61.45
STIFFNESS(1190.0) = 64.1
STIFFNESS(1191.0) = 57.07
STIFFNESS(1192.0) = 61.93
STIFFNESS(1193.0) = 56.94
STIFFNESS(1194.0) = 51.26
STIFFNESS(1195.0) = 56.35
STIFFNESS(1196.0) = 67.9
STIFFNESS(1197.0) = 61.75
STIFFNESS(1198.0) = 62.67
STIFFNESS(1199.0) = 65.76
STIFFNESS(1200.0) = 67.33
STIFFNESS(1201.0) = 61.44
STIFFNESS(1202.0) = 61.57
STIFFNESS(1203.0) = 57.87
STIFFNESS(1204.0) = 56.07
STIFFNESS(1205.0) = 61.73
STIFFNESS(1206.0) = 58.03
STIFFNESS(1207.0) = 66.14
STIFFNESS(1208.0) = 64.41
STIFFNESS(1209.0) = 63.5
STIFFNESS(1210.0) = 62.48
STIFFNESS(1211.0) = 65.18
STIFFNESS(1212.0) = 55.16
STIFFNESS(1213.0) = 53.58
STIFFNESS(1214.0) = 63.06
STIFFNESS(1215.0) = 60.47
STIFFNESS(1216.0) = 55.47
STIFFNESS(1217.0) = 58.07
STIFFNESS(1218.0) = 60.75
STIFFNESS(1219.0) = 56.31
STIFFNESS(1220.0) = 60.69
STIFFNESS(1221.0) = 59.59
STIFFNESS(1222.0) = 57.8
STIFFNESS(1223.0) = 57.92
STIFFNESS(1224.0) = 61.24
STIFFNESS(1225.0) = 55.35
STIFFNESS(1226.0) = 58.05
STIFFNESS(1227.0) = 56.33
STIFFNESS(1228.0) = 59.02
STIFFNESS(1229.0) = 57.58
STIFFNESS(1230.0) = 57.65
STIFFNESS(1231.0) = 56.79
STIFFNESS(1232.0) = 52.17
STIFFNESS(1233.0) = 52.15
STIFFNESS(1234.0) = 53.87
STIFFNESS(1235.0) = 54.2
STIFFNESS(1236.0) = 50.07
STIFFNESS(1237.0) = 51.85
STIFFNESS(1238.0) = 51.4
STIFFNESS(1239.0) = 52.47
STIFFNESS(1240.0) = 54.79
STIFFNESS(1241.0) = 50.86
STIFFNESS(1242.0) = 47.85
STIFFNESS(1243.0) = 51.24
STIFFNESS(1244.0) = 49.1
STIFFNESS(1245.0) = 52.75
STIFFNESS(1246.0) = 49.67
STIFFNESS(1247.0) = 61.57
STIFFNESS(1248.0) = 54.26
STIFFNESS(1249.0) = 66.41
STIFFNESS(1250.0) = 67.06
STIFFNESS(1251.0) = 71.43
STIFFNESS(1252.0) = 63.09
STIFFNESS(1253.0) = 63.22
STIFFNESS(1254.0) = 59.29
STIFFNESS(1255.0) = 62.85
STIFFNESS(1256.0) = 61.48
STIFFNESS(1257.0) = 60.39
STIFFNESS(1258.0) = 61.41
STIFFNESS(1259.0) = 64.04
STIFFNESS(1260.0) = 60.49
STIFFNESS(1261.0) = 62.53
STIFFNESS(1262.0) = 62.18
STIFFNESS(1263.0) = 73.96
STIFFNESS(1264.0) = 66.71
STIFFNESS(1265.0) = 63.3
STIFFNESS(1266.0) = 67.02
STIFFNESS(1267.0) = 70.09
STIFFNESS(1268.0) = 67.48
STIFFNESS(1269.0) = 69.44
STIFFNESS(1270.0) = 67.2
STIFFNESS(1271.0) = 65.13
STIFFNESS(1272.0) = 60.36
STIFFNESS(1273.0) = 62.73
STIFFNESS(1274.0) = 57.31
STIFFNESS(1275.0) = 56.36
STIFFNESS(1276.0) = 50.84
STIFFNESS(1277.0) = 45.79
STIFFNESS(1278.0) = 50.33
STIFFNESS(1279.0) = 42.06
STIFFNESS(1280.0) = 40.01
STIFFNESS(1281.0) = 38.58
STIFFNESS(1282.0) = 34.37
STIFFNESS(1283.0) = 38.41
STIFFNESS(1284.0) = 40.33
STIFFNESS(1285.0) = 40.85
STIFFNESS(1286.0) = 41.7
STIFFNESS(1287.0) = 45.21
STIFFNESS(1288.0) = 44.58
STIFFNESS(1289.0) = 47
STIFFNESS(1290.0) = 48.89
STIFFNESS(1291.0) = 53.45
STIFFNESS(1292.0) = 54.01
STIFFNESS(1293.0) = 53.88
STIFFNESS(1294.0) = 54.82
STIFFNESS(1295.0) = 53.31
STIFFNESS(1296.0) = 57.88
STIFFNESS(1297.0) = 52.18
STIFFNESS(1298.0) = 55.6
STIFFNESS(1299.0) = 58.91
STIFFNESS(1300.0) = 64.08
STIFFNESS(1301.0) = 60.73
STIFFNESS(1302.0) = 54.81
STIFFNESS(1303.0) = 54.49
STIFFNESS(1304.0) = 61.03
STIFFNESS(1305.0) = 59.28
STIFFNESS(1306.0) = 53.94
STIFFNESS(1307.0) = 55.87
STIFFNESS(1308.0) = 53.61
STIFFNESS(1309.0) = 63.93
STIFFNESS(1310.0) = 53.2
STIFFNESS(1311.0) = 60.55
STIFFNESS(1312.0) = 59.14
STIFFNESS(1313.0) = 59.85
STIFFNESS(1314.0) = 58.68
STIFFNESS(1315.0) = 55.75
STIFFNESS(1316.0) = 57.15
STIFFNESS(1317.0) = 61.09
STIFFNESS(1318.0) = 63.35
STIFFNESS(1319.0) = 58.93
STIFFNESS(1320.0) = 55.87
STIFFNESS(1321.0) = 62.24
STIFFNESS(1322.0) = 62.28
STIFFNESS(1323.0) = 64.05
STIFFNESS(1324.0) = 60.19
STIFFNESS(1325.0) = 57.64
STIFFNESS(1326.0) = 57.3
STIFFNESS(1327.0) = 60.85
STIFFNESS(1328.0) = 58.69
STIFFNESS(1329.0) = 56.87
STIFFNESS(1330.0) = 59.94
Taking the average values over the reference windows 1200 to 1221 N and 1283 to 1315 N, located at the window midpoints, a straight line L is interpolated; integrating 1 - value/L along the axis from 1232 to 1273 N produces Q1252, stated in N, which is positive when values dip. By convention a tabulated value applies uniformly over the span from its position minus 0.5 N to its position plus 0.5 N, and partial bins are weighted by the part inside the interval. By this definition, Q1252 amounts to -1.9 N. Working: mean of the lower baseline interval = 60.3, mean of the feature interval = 59.8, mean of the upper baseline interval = 53.8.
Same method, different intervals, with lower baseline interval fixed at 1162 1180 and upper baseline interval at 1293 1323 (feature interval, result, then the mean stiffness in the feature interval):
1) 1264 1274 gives -1.5 N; 65.5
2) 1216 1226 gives -0.5 N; 58.4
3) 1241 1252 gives -0.1 N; 57.1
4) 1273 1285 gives 2.5 N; 45.5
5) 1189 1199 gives -0.9 N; 60.4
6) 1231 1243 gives 0.9 N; 52.1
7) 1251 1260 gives -0.9 N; 62.4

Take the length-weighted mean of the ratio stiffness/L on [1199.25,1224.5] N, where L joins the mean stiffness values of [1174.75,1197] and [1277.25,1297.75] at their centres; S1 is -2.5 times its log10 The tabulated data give -0.08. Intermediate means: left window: 59.5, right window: 46.7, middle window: 60.3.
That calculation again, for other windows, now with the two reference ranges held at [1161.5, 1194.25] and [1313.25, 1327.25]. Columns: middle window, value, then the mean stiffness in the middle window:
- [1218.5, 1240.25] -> 0.044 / 55.8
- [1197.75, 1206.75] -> -0.070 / 61.5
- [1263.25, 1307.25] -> 0.093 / 54.2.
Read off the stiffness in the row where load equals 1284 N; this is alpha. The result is 40.33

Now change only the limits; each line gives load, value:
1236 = 50.07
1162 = 55.81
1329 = 56.87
